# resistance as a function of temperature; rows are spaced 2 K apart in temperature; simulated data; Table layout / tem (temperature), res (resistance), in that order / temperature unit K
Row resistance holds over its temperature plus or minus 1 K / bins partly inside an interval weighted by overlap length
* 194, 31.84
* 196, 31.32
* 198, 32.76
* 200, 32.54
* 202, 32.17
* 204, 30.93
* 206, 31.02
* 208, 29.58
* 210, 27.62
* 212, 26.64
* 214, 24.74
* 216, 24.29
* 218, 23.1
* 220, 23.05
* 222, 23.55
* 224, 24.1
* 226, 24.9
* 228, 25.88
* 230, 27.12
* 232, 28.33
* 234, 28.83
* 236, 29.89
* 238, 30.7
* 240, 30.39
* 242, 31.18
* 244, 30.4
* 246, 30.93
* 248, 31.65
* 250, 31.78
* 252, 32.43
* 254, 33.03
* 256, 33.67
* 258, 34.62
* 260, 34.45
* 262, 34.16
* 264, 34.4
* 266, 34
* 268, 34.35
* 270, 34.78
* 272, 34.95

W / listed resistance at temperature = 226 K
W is 24.9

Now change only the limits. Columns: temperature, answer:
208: 29.58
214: 24.74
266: 34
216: 24.29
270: 34.78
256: 33.67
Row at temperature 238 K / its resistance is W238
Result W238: 30.7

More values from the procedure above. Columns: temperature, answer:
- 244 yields 30.4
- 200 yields 32.54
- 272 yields 34.95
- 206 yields 31.02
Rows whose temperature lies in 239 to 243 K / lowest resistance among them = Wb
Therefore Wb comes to 30.39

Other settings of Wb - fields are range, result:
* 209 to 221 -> 23.05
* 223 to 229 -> 24.1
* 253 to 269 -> 33.03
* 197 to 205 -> 30.93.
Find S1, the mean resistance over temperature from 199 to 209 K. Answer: 31.2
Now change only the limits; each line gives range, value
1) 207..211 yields 28.6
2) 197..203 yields 32.5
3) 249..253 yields 32.1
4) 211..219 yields 24.7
